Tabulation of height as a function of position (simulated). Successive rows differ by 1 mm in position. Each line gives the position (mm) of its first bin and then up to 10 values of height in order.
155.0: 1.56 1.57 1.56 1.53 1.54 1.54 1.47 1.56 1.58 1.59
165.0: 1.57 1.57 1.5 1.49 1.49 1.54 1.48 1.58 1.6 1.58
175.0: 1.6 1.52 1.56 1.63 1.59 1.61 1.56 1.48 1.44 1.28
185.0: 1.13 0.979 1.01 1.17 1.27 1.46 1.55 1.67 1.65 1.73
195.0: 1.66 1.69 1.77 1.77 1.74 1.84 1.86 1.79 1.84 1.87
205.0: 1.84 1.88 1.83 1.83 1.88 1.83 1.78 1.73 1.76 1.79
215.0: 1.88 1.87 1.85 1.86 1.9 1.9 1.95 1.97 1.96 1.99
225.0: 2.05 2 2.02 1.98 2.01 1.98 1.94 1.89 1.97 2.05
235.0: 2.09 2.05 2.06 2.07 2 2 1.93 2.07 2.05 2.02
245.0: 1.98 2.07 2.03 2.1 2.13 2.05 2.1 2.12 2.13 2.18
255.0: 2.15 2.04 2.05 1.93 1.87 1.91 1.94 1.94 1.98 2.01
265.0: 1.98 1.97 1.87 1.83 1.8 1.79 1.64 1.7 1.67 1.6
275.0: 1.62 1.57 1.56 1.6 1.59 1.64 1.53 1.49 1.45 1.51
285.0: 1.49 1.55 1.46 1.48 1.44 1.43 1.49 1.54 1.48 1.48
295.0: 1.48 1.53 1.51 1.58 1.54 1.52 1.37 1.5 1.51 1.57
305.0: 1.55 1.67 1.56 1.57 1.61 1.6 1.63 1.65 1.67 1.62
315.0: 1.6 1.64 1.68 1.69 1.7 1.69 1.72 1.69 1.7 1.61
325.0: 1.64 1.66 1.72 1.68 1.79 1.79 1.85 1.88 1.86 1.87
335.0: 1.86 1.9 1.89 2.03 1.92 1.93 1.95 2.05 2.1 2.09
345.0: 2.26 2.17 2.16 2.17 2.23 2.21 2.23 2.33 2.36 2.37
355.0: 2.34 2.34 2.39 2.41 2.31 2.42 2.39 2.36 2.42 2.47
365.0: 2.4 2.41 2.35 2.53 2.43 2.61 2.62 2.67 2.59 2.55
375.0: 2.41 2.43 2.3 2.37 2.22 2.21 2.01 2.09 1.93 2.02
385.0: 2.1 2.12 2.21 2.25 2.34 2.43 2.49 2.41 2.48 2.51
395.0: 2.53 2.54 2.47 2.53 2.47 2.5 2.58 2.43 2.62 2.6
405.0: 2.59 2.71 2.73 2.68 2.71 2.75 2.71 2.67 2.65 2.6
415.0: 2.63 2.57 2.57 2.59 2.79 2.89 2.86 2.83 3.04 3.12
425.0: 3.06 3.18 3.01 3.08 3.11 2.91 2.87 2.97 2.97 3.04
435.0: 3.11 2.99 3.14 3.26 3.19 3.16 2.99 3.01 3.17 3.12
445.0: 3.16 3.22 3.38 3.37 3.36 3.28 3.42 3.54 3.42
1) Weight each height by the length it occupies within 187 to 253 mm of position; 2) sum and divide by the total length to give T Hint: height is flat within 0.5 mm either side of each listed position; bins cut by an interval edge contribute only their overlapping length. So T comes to 1.88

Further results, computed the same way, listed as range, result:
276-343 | 1.65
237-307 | 1.76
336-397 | 2.3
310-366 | 1.99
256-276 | 1.85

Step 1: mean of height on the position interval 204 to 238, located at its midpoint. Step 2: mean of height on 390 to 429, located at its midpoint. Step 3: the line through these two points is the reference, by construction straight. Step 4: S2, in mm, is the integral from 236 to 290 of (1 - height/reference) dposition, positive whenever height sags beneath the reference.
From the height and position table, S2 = 6.3 mm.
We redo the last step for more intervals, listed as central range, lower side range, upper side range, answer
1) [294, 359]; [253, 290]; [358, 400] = 7.6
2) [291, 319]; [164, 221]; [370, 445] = 7.8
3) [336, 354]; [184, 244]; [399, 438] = 2.4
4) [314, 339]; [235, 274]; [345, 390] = 5.0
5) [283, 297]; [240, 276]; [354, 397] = 3.9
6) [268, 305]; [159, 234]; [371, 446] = 9.7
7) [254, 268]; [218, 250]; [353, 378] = 0.8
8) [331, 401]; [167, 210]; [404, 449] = 8.6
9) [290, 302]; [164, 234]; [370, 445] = 3.6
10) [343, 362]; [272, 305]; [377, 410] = -2.0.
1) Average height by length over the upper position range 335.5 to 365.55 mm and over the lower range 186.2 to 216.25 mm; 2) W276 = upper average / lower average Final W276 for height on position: 1.31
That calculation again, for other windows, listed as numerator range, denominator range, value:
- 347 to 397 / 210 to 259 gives 1.18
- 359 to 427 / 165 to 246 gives 1.44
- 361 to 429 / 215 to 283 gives 1.33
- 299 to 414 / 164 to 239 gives 1.24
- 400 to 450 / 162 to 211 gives 1.83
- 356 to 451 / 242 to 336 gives 1.54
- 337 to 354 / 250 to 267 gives 1.06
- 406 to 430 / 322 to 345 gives 1.52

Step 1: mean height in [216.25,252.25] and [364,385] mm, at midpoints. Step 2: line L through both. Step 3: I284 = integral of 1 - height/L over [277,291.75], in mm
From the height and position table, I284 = 4.27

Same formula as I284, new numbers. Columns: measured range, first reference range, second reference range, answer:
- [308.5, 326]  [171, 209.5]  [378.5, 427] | 4.1 mm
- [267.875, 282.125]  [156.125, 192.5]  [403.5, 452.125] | 2.9 mm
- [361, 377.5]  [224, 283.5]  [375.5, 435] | -0.2 mm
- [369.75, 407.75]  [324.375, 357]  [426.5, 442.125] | 2.0 mm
